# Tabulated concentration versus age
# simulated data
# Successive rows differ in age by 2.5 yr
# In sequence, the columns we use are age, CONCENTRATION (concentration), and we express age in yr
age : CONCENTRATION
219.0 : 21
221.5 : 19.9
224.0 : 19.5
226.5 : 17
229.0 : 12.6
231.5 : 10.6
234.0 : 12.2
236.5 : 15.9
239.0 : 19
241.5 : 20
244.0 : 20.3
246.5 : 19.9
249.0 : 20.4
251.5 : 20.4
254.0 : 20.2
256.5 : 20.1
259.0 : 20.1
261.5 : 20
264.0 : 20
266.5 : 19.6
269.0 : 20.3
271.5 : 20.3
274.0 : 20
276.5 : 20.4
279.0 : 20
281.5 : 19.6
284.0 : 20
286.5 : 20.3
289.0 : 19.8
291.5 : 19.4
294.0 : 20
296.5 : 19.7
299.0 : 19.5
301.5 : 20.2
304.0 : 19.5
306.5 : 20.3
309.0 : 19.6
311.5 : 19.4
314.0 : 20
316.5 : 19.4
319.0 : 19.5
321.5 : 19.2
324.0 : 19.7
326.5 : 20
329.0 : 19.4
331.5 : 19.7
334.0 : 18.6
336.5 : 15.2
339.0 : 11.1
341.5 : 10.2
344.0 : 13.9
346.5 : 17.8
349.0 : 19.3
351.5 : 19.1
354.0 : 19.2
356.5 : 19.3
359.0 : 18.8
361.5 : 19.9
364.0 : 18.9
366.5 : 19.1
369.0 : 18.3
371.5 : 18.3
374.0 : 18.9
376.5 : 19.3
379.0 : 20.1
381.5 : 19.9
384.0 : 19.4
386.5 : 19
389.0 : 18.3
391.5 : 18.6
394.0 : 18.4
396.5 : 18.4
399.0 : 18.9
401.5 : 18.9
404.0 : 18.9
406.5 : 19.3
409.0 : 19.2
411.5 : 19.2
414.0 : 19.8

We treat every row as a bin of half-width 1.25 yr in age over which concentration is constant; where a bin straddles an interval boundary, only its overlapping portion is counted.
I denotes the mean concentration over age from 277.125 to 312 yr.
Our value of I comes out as 19.8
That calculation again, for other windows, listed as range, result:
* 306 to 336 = 19.4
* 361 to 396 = 19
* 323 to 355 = 17.1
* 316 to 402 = 18.3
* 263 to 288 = 20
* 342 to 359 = 17.8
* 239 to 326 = 19.9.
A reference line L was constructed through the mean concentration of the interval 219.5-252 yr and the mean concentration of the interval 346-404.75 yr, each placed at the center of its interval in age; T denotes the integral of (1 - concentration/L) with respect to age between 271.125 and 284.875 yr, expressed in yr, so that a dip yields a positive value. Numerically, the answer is -1.6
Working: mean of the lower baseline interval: 17.5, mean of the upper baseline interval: 19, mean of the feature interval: 20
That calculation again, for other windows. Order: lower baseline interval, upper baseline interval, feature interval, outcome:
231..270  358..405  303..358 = 2.2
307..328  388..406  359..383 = -0.2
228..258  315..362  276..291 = -1.9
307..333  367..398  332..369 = 3.8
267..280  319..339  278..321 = -1.0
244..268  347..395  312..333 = -0.1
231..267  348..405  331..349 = 3.4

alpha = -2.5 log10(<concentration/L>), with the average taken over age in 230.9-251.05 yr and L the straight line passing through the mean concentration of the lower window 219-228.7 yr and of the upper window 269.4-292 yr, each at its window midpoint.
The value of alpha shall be 0.079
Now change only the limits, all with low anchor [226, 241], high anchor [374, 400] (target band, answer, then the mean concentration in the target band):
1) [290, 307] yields -0.195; 19.8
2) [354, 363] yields -0.063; 19.3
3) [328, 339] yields 0.007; 17.4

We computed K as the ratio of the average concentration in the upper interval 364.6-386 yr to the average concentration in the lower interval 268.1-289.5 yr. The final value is 0.95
